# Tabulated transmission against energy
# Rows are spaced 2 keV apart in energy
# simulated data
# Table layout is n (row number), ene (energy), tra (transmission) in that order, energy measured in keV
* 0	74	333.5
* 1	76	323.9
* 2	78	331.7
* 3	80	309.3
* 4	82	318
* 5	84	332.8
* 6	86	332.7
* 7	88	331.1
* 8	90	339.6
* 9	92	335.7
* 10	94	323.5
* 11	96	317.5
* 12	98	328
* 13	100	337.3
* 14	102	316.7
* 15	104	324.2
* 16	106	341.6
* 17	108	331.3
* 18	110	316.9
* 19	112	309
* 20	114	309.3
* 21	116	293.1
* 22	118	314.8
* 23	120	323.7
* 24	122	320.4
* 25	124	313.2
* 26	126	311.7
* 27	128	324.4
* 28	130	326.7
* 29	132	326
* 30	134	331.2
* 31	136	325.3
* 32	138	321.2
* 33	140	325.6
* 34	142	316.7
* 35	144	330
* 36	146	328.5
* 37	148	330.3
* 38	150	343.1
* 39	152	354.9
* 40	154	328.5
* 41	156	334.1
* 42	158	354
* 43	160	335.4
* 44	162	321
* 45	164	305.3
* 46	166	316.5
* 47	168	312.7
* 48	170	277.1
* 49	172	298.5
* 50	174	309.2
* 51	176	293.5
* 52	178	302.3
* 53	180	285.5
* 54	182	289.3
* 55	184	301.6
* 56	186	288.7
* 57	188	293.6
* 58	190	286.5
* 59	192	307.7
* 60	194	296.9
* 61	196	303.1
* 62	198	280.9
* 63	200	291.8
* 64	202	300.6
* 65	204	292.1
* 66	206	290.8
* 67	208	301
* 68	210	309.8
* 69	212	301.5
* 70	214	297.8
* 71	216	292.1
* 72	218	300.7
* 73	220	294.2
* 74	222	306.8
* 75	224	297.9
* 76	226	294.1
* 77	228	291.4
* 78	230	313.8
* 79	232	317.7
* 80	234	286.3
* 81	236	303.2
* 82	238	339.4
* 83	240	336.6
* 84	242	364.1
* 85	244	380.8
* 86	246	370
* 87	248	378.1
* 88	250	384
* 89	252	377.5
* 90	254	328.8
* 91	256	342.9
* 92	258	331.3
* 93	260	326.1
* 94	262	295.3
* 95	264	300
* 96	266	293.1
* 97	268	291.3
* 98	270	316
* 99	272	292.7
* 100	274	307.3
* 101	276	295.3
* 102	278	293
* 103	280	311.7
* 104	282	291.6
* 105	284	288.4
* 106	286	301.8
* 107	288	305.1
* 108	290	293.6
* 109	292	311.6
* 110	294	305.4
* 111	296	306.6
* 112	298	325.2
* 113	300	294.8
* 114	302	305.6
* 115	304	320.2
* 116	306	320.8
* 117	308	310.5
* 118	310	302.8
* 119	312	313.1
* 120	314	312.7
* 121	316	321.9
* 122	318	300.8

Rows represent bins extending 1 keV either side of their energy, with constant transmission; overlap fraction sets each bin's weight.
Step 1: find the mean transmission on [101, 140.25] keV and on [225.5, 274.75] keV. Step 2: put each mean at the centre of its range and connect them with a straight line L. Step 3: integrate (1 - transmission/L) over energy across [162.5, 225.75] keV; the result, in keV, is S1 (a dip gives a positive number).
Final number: 5.1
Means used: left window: 320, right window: 327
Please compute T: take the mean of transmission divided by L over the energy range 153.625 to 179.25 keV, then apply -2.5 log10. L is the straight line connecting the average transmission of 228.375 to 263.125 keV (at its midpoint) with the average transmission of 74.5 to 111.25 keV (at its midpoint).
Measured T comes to 0.06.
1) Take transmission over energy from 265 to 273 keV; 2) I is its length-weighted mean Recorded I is 298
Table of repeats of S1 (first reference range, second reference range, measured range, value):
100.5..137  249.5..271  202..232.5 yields 2.22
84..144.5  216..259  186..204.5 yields 1.86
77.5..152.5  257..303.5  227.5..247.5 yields -1.51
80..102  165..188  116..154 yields -1.58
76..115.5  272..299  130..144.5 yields -0.22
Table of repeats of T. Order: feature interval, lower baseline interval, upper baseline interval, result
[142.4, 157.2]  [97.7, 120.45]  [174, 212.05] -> -0.090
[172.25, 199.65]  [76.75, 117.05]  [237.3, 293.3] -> 0.099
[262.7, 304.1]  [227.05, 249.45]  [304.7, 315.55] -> 0.067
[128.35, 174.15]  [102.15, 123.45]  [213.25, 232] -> -0.043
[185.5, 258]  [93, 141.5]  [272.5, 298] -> -0.023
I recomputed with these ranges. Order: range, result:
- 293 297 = 306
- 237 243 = 347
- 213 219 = 297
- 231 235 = 302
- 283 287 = 295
